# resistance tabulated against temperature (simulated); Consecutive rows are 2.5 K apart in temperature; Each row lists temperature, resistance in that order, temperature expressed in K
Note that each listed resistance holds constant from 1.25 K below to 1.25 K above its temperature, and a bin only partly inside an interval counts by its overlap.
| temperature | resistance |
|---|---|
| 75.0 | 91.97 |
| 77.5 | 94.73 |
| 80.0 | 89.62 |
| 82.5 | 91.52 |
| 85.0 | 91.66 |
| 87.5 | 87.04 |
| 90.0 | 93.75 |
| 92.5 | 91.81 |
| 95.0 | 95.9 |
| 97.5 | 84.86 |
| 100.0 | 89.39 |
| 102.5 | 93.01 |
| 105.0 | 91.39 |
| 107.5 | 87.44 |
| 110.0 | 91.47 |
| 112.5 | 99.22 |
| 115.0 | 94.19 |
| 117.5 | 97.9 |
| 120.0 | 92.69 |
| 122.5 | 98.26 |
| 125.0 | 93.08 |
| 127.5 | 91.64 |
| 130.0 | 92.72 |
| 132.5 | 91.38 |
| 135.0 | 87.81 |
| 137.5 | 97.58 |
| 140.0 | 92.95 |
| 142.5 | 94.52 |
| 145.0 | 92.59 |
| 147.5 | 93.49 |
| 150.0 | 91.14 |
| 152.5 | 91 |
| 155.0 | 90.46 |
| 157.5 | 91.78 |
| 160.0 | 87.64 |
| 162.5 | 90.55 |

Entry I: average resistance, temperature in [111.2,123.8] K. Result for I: 96.4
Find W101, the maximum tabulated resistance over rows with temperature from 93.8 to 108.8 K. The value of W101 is 95.9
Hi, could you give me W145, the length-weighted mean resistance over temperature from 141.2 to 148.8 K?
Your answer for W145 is 93.5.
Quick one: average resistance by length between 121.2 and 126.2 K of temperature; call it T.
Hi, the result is 95.7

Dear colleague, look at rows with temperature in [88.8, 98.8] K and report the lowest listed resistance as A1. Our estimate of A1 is 84.86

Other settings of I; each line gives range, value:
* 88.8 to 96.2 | 93.8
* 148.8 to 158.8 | 91.1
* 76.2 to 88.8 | 90.9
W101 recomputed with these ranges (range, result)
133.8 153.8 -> 97.58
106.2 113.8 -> 99.22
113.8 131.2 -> 98.26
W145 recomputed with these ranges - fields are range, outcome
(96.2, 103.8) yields 89.1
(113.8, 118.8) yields 96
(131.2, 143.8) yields 92.8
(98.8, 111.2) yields 90.5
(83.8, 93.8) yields 91.1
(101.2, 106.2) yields 92.2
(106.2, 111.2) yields 89.5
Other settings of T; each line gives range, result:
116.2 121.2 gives 95.3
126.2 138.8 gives 92.2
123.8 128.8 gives 92.4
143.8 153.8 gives 92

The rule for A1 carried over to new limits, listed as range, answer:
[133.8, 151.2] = 87.81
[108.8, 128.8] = 91.47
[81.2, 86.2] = 91.52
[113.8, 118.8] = 94.19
